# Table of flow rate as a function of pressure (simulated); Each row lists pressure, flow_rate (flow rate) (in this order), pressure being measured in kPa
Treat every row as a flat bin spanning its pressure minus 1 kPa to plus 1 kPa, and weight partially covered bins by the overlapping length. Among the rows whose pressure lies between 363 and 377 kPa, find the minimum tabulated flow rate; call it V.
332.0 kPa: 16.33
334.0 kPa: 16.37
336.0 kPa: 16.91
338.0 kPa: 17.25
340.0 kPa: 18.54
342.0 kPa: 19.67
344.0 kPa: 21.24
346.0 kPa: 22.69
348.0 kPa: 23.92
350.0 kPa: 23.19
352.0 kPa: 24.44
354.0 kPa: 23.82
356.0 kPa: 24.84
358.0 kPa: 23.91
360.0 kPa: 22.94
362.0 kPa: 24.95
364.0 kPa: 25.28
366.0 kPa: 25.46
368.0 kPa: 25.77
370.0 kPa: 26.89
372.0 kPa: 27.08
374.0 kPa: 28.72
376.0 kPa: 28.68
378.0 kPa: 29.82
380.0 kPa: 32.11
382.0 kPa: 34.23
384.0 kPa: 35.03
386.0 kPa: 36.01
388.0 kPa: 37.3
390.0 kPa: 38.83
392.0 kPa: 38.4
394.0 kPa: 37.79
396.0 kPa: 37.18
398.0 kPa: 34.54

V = 25.28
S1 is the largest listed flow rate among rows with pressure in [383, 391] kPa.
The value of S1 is 38.83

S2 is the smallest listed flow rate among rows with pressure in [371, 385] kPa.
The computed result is 27.08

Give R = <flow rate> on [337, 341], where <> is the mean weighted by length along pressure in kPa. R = 17.9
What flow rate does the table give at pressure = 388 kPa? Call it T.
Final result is 37.3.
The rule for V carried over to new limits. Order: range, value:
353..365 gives 22.94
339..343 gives 18.54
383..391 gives 35.03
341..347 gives 19.67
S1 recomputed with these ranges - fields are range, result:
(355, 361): 24.84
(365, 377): 28.72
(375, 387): 36.01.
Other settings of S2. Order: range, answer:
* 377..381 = 29.82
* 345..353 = 22.69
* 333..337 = 16.37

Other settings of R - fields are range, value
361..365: 25.1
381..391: 36.3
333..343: 17.7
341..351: 22.1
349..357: 24.1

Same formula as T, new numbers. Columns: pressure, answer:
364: 25.28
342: 19.67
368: 25.77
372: 27.08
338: 17.25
